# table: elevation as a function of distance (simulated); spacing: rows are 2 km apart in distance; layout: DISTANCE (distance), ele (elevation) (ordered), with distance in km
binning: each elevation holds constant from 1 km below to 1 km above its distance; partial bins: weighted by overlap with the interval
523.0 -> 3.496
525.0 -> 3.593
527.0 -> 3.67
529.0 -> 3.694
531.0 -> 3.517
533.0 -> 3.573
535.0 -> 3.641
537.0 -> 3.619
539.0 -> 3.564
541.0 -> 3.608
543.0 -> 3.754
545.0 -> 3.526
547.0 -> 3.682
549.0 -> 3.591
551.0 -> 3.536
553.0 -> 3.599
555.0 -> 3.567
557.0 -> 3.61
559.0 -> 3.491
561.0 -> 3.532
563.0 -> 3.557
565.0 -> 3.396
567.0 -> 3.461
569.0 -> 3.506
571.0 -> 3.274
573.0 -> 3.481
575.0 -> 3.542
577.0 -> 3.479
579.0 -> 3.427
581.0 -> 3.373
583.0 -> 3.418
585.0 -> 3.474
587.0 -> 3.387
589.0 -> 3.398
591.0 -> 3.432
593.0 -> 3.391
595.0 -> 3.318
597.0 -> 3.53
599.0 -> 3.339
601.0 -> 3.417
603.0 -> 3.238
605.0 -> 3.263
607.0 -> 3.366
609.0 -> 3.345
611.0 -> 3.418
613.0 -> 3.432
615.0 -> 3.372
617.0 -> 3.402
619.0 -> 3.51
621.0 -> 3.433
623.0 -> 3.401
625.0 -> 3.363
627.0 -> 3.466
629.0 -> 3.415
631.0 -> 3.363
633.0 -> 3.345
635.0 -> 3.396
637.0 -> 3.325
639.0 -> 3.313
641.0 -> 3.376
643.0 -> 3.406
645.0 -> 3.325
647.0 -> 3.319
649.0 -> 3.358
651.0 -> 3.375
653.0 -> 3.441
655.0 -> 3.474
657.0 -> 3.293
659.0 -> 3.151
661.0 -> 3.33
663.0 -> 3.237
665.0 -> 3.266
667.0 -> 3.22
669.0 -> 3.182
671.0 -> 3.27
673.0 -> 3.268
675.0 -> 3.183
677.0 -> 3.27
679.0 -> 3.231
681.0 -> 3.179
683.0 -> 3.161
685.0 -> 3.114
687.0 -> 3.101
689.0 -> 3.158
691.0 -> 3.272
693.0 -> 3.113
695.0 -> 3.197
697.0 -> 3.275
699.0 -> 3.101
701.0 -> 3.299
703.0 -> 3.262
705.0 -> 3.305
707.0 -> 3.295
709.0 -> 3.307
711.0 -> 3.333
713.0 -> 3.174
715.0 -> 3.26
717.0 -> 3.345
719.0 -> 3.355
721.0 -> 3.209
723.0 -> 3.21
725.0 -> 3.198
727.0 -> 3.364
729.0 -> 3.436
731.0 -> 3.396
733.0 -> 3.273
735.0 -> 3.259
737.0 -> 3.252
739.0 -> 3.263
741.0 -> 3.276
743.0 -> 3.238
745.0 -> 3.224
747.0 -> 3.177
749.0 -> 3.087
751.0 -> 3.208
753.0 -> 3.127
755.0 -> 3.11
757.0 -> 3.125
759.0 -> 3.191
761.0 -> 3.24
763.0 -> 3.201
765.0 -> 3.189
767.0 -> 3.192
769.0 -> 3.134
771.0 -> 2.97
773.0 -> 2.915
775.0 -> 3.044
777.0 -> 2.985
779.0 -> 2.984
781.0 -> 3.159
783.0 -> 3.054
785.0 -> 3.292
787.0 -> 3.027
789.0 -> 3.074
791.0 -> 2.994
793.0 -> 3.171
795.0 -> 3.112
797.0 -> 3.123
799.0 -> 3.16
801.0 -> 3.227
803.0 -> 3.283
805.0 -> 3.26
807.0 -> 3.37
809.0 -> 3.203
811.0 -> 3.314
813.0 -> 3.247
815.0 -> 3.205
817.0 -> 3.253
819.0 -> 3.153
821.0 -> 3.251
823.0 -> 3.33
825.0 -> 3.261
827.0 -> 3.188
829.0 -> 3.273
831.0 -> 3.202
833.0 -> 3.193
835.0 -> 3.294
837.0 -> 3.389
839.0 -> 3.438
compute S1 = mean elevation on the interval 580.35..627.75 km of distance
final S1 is 3.4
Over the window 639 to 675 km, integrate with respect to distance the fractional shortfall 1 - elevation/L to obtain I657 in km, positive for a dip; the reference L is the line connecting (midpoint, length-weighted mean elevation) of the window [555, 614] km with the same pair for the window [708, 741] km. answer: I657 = 0.5 km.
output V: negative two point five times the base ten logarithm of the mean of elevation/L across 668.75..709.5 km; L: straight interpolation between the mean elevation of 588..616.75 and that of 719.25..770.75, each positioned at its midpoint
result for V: 0.022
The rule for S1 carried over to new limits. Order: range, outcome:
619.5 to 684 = 3.32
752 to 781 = 3.1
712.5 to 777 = 3.2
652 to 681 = 3.27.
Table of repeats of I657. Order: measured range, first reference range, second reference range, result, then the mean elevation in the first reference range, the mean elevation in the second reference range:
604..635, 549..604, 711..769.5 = 0.0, 3.45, 3.23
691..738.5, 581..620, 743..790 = -1.0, 3.39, 3.12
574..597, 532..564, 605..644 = 0.4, 3.59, 3.39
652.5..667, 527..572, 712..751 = 0.3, 3.56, 3.26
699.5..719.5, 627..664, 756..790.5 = -0.4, 3.35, 3.1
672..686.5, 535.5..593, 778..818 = 0.6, 3.51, 3.18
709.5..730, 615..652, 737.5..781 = -0.5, 3.38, 3.14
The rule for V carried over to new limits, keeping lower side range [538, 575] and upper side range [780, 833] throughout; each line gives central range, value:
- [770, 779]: 0.09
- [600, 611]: 0.04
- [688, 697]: 0.05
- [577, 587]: 0.03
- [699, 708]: 0.02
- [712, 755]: 0.02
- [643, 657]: 0.01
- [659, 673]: 0.05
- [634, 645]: 0.02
